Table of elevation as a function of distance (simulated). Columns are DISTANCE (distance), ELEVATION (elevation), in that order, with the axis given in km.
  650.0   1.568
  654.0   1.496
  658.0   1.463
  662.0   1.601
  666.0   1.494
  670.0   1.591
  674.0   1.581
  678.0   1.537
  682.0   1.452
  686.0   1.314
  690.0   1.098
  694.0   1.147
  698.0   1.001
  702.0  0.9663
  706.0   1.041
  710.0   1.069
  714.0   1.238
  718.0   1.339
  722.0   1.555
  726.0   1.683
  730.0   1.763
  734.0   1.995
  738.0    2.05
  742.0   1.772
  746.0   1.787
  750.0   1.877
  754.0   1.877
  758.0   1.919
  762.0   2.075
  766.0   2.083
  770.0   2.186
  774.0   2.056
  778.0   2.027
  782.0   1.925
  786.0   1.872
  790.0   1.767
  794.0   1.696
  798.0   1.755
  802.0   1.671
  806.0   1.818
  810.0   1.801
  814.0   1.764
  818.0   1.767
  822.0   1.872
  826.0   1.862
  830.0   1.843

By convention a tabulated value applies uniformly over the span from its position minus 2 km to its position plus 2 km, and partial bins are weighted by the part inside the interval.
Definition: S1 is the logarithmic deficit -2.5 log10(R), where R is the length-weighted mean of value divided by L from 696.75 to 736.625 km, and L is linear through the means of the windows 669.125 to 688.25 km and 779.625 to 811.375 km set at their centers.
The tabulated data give 0.152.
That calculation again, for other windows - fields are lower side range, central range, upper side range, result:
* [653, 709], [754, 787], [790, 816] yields -0.22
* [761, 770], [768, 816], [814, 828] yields 0.06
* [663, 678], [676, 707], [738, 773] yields 0.34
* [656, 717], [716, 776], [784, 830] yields -0.20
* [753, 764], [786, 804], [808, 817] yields 0.06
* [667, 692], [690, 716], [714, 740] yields 0.40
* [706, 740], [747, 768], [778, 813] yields -0.17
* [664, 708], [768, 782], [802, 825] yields -0.25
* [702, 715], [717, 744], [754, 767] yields -0.19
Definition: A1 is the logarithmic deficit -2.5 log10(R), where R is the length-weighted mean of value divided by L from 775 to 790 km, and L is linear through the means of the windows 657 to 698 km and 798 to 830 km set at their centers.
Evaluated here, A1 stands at -0.13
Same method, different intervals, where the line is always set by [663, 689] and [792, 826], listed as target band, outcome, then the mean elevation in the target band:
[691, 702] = 0.40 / 1.06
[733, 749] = -0.17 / 1.89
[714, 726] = 0.09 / 1.45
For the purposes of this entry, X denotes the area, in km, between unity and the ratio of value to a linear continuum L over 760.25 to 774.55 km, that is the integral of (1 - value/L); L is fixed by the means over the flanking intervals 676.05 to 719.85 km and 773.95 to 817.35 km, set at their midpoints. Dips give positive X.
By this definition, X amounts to -4.0 km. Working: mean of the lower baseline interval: 1.2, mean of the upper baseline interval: 1.82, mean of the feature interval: 2.1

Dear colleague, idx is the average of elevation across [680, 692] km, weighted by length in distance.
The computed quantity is 1.29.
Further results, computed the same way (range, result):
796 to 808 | 1.75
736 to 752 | 1.87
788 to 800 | 1.74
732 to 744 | 1.94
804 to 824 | 1.8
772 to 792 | 1.93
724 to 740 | 1.87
